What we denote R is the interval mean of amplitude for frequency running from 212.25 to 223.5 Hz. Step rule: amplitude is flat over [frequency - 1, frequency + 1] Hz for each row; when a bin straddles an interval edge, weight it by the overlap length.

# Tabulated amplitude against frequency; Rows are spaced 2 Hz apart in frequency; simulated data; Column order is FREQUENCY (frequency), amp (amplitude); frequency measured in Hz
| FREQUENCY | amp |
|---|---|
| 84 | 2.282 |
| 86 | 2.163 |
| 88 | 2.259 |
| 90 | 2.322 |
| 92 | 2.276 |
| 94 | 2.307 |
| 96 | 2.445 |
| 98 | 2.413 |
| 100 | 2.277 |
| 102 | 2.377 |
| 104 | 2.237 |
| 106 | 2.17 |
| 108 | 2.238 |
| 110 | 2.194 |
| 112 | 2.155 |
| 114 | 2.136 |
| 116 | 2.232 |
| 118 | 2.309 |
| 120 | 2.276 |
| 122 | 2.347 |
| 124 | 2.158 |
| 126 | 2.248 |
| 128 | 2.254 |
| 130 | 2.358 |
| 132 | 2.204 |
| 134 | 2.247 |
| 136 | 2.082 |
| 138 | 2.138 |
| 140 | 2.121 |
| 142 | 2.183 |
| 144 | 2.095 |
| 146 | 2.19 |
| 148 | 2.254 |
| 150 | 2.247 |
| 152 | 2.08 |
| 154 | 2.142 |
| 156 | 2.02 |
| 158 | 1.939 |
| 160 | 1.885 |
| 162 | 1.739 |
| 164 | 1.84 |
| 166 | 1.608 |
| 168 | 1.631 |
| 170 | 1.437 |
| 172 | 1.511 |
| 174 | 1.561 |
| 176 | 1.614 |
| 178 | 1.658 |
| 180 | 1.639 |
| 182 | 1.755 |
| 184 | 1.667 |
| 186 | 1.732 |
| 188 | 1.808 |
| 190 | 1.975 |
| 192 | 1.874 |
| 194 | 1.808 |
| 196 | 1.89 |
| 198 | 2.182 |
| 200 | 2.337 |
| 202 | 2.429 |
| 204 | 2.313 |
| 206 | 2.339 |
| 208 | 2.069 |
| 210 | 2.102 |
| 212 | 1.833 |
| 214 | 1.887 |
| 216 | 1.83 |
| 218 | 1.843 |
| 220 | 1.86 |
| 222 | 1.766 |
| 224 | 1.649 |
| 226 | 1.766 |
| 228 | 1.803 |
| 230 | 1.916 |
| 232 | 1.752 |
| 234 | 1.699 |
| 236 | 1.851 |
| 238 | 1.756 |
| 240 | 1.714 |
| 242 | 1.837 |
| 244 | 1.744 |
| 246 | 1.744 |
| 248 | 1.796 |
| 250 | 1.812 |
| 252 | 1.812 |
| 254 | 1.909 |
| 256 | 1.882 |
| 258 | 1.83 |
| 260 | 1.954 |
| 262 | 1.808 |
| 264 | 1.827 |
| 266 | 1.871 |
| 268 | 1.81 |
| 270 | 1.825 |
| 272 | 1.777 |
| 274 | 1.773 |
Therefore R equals 1.83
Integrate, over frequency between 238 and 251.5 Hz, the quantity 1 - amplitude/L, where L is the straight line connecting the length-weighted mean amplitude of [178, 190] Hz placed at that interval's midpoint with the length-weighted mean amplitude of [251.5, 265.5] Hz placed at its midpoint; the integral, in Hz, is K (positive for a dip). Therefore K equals 0.5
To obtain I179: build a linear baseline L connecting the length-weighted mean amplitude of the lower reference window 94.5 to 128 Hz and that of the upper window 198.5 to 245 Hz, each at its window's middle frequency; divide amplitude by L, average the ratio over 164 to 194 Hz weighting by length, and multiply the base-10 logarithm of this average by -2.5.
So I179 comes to 0.21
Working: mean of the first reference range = 2.26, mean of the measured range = 1.69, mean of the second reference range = 1.92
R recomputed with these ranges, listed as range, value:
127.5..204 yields 1.95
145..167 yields 1.99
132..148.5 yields 2.16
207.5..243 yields 1.83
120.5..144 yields 2.21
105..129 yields 2.23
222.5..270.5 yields 1.81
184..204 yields 2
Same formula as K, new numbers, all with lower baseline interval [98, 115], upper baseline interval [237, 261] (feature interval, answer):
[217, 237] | 0.96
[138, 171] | 2.01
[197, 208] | -1.94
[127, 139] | -0.32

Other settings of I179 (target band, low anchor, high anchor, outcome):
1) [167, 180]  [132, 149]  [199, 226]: 0.31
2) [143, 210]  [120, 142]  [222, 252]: 0.06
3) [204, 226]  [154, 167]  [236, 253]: -0.07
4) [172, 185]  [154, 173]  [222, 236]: 0.08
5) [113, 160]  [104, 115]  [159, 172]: -0.13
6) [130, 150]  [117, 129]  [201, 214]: 0.03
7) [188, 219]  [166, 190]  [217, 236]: -0.18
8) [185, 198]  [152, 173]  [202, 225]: 0.01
